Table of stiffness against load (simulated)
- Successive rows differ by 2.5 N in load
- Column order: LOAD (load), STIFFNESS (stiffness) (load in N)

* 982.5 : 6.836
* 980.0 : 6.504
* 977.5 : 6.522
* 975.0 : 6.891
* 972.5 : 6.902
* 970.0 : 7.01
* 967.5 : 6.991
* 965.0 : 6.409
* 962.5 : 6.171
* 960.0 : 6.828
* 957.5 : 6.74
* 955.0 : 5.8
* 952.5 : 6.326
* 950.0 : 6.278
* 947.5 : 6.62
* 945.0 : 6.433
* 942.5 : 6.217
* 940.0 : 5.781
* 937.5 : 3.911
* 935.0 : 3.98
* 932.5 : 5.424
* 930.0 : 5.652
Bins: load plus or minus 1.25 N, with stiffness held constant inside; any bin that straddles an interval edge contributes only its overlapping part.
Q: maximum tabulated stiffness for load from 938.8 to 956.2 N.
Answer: 6.62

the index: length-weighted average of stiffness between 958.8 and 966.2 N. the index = 6.47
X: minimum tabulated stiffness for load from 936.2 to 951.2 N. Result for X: 3.911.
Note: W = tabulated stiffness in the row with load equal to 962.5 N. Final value 6.171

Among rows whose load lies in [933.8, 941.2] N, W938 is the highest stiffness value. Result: 5.781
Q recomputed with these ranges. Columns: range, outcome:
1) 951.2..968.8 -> 6.991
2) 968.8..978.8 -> 7.01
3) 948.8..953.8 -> 6.326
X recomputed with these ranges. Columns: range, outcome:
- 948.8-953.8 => 6.278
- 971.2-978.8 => 6.522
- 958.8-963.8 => 6.171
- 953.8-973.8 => 5.8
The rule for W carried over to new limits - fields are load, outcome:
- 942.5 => 6.217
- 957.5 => 6.74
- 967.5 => 6.991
